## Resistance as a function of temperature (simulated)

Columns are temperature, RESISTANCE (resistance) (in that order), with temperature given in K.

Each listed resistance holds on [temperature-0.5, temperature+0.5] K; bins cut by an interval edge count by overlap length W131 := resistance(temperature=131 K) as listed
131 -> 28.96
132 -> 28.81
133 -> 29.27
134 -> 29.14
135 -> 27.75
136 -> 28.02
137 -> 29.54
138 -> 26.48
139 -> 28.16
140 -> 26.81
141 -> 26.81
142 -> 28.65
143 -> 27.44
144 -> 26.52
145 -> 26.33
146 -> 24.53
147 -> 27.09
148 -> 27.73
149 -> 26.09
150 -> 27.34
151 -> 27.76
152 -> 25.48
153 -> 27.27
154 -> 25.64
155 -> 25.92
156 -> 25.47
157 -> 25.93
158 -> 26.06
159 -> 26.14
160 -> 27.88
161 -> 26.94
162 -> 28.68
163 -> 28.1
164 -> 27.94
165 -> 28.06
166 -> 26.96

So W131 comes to 28.96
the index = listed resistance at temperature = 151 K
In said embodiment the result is 27.76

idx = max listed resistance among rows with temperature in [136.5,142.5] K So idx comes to 29.54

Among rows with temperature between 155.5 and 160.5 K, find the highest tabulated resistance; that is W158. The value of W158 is 27.88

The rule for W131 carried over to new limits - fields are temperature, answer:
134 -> 29.14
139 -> 28.16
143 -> 27.44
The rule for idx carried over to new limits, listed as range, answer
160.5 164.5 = 28.68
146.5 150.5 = 27.73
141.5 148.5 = 28.65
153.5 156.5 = 25.92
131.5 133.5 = 29.27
